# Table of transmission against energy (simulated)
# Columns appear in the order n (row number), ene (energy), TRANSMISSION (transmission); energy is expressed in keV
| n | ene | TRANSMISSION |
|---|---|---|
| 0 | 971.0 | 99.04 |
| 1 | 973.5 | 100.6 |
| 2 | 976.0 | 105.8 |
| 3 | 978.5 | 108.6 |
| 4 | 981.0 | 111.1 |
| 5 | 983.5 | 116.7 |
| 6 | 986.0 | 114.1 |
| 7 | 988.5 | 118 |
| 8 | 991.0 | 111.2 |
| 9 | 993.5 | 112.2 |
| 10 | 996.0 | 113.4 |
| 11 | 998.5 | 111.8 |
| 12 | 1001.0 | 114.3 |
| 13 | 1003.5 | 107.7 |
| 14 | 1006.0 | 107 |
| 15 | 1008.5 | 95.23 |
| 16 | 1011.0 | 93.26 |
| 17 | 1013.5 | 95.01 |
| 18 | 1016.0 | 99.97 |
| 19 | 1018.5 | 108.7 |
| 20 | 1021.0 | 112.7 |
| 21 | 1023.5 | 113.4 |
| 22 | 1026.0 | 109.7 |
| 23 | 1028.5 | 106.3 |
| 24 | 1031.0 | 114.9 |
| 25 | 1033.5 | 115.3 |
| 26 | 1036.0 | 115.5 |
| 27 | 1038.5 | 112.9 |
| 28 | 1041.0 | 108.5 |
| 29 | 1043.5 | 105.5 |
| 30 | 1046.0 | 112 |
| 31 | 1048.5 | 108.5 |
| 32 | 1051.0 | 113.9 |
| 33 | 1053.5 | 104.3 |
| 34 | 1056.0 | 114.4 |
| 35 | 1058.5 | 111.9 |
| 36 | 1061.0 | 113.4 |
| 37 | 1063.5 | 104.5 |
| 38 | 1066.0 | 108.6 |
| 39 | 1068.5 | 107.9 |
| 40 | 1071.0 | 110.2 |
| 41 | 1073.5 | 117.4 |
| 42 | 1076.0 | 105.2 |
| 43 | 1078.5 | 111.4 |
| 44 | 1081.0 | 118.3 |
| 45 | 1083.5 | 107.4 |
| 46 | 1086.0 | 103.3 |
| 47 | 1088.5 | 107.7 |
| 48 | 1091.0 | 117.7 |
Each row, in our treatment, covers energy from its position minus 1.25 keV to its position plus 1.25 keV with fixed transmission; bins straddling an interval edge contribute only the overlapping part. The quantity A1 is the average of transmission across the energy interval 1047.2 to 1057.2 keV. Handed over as 110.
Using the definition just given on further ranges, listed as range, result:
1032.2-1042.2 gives 113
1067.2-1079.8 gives 110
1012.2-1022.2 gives 104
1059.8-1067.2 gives 109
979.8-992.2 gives 114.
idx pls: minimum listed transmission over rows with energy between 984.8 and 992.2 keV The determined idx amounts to 111.2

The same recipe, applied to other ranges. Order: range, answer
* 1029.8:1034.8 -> 114.9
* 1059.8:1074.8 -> 104.5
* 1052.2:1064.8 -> 104.3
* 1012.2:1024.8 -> 95.01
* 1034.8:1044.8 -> 105.5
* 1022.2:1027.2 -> 109.7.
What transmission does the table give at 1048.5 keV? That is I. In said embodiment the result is 108.5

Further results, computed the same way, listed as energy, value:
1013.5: 95.01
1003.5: 107.7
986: 114.1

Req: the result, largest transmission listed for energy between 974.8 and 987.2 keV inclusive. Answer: 116.7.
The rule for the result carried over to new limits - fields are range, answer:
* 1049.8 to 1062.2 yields 114.4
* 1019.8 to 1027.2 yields 113.4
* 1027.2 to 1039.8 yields 115.5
